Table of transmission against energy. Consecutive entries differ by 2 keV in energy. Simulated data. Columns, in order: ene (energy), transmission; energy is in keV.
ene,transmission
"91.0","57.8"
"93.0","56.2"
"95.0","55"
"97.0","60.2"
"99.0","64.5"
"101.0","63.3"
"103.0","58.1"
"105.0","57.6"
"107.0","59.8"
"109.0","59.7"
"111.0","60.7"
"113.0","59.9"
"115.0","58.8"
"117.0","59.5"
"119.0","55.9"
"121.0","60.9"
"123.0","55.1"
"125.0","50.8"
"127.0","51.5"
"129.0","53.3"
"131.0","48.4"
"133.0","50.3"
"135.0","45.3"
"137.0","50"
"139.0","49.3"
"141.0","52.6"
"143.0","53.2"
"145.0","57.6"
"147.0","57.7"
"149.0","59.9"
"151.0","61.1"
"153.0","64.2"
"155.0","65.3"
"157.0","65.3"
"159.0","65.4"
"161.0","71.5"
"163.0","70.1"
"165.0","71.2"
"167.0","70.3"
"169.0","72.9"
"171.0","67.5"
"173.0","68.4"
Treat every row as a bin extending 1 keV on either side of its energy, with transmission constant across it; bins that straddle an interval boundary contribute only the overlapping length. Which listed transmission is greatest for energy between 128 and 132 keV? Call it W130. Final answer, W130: 53.3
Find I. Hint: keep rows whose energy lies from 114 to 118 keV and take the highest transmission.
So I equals 59.5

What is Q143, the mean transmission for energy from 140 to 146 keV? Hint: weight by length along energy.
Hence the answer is 54.5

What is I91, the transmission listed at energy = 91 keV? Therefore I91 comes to 57.8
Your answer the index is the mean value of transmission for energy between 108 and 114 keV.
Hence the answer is 60.1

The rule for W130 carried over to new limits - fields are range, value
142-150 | 59.9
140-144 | 53.2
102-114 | 60.7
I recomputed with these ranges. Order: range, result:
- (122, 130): 55.1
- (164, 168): 71.2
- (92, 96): 56.2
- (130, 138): 50.3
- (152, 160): 65.4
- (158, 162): 71.5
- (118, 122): 60.9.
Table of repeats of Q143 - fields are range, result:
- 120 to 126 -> 55.6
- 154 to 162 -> 66.9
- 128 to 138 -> 49.5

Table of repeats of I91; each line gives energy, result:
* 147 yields 57.7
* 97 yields 60.2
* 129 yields 53.3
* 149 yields 59.9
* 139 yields 49.3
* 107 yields 59.8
